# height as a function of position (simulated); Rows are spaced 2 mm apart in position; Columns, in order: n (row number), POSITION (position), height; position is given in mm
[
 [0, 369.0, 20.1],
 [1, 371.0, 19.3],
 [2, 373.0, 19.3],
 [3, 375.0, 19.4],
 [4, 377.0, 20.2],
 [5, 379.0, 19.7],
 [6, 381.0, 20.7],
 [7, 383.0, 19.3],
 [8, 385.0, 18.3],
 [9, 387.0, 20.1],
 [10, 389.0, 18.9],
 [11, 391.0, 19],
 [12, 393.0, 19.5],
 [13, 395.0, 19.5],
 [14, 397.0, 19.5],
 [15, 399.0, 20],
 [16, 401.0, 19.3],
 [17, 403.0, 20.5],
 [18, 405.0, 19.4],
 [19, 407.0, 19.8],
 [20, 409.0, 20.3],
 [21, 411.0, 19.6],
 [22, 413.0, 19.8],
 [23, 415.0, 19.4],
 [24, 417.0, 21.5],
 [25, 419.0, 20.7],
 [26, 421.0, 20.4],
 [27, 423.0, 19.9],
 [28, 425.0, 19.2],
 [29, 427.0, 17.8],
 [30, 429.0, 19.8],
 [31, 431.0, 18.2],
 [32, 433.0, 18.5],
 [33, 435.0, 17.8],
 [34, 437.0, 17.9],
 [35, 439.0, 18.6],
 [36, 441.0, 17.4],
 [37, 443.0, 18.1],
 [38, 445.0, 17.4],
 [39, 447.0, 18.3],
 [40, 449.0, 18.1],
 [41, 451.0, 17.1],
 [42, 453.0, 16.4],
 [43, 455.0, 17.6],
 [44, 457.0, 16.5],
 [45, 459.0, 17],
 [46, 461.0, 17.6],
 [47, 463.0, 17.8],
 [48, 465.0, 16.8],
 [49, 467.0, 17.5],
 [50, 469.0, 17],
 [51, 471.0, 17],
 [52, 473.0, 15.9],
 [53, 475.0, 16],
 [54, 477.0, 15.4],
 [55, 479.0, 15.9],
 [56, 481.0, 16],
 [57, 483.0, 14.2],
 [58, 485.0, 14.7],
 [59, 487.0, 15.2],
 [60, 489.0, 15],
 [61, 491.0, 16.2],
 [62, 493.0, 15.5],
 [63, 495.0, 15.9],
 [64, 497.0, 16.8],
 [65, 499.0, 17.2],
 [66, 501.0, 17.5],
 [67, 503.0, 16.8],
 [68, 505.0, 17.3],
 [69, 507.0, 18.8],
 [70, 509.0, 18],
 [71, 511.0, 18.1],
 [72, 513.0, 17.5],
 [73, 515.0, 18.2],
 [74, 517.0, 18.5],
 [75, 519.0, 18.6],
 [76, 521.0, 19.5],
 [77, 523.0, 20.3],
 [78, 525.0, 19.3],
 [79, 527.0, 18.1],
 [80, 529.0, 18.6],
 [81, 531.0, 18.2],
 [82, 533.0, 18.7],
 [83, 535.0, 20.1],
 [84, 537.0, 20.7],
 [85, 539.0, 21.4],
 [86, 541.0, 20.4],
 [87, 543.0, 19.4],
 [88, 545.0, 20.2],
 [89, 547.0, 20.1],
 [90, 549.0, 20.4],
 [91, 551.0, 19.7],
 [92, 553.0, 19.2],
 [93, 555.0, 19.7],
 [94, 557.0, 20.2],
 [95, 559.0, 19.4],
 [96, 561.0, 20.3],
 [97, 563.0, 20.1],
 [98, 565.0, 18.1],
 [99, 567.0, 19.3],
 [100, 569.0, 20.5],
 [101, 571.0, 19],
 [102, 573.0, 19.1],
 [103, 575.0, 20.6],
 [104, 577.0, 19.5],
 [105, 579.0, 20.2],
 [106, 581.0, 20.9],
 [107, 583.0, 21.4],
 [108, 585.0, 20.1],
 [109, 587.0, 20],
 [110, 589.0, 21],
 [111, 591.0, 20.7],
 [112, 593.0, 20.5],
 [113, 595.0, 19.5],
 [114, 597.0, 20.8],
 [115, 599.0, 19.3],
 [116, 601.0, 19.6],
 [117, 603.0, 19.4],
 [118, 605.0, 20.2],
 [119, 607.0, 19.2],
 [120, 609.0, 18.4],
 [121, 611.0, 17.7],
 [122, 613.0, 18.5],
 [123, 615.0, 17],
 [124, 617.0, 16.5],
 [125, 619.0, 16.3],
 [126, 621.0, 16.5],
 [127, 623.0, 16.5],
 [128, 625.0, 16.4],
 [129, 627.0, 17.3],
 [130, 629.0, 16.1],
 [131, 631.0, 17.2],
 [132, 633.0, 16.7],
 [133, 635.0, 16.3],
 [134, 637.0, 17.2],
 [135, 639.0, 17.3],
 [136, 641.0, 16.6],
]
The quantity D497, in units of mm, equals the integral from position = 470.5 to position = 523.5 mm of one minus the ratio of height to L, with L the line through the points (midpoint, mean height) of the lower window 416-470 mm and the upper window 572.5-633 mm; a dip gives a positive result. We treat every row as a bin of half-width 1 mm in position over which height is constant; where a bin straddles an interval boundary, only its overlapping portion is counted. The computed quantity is 4.47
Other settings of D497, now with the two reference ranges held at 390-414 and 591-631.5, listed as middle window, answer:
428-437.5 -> 0.5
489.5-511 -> 2.3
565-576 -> -0.6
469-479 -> 1.6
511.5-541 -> -0.5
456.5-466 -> 1.0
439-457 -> 1.7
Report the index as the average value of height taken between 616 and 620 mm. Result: 16.4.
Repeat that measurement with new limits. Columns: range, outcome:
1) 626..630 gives 16.7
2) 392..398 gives 19.5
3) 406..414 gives 19.9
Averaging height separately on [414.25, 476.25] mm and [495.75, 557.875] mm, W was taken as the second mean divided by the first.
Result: 1.05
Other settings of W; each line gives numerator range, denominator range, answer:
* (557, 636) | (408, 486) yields 1.06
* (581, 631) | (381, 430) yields 0.95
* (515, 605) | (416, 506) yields 1.14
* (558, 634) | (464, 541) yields 1.08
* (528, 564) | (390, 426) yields 1.00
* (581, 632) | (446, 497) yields 1.14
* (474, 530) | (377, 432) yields 0.87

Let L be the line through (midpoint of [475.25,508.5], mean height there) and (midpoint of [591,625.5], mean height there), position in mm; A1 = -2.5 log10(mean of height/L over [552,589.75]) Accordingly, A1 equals -0.126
